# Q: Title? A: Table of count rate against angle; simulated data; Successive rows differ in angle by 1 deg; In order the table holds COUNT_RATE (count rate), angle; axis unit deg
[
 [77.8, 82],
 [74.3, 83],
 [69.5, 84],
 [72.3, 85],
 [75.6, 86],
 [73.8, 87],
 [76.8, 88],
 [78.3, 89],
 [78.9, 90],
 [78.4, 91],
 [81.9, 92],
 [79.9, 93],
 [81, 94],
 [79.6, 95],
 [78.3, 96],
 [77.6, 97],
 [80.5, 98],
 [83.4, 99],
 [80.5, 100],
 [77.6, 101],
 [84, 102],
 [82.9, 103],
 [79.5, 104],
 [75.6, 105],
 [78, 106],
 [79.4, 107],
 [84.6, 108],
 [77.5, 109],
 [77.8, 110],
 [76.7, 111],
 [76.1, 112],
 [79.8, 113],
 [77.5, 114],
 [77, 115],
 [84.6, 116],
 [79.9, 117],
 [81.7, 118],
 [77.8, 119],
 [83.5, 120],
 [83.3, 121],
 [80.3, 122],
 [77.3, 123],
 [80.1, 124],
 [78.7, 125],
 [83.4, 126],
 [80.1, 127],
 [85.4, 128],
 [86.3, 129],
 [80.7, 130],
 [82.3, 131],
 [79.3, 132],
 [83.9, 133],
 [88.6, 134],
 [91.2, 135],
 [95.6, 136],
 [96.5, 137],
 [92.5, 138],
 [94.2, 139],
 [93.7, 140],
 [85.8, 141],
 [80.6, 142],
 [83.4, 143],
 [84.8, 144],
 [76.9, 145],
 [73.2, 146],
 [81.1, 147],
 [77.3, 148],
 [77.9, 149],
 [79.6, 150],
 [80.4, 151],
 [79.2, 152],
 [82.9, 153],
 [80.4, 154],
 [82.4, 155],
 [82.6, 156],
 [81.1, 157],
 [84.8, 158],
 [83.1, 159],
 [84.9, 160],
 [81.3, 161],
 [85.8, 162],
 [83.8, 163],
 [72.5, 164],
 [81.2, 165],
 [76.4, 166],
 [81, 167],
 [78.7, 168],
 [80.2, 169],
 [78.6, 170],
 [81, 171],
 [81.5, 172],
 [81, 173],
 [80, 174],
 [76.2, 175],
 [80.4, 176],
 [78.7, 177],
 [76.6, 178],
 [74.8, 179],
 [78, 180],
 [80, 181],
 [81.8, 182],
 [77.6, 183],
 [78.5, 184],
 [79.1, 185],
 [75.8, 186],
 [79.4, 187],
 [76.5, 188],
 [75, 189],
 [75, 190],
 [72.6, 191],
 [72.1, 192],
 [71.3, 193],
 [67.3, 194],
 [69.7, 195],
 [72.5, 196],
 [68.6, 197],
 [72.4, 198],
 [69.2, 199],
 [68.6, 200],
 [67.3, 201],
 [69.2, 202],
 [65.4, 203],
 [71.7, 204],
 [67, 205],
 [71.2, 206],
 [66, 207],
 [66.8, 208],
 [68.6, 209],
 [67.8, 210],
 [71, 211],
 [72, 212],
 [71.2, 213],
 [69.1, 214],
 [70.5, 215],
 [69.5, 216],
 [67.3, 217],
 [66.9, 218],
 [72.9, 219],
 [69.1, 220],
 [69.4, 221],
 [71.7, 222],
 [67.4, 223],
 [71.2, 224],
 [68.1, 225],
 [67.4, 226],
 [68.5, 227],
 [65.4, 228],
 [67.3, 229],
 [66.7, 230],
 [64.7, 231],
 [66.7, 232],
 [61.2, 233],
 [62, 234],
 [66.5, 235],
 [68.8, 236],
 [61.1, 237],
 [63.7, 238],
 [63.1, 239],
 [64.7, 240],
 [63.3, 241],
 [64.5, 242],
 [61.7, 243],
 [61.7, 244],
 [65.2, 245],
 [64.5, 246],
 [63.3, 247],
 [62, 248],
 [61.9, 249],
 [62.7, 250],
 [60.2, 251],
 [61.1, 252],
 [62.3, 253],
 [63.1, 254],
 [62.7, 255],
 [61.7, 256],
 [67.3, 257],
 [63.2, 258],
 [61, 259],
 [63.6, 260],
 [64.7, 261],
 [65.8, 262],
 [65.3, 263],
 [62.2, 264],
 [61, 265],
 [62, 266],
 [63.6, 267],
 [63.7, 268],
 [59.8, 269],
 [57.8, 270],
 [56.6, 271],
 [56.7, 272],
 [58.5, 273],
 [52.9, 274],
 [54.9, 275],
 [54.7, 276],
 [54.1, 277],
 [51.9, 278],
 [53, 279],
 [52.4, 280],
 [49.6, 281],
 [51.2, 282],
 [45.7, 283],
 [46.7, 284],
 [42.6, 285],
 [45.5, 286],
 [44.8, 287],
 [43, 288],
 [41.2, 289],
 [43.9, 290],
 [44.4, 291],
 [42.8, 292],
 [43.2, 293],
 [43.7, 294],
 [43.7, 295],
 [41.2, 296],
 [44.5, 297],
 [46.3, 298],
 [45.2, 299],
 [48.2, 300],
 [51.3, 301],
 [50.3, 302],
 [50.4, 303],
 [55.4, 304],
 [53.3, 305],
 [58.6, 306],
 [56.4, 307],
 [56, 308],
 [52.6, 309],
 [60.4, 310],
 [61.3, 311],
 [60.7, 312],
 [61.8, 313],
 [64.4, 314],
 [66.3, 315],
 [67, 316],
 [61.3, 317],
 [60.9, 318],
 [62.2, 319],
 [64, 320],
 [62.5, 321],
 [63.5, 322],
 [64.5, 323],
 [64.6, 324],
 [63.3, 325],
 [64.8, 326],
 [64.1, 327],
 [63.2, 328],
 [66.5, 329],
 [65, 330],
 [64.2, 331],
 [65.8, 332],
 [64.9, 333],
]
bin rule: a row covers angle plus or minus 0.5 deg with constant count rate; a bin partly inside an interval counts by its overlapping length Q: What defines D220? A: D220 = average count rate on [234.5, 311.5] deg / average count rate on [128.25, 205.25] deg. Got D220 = 0.71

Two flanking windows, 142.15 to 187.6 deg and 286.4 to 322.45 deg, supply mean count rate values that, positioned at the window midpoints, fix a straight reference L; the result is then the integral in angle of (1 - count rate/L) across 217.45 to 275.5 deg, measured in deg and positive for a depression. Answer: 0.5 deg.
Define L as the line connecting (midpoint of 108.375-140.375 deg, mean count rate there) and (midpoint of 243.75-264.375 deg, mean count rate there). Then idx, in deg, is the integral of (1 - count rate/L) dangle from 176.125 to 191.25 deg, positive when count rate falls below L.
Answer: -0.7 deg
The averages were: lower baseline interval 83.2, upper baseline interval 63.1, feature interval 77.4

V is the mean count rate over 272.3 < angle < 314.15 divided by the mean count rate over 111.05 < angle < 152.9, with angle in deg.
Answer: 0.61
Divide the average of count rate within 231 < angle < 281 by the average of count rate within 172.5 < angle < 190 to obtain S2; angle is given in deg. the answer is 0.78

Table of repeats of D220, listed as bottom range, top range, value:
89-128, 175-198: 0.94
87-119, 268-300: 0.62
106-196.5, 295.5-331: 0.73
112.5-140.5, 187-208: 0.84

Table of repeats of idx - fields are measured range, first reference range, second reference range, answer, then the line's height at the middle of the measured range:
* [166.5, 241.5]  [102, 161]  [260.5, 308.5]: -3.87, 67.9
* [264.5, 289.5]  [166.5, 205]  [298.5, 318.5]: 3.60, 61.7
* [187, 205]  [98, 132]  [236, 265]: -0.22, 70.1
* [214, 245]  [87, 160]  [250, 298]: -1.99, 62.4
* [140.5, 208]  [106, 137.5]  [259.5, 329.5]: -2.78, 74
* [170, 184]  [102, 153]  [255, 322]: -0.99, 73.8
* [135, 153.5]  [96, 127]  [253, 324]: -2.21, 75.4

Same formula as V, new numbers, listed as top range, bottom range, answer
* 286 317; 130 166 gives 0.62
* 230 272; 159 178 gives 0.79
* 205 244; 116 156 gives 0.81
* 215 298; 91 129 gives 0.74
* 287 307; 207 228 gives 0.68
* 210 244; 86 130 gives 0.84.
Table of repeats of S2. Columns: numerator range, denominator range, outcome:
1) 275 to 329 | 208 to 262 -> 0.82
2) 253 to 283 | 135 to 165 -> 0.71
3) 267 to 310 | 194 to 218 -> 0.73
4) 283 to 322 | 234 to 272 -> 0.83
